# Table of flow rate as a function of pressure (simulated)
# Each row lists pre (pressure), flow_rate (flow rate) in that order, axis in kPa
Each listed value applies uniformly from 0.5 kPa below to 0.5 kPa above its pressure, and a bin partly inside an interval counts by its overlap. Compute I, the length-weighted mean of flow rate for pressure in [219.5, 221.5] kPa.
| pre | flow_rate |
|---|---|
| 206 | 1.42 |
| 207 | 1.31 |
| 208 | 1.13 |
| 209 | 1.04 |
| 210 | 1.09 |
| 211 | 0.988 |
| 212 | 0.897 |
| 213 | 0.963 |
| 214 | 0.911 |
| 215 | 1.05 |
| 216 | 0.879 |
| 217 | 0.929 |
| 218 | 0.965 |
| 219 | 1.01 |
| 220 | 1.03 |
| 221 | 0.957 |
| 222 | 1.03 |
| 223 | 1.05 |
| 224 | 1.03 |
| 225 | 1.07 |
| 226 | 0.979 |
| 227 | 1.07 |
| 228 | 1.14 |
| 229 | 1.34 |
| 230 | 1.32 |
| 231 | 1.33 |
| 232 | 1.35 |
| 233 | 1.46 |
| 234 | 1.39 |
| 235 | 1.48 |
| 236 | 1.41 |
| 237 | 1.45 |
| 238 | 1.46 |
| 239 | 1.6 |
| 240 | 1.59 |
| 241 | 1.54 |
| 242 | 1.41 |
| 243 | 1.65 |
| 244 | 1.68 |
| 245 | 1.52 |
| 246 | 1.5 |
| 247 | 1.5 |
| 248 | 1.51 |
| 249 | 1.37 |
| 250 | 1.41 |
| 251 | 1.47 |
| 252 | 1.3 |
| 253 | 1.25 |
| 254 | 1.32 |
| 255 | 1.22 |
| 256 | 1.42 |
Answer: 0.994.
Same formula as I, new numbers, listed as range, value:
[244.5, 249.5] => 1.48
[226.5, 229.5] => 1.18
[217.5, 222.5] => 0.998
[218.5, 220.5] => 1.02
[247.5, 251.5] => 1.44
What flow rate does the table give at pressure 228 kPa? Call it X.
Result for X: 1.14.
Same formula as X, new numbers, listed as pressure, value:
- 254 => 1.32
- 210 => 1.09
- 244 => 1.68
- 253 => 1.25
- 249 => 1.37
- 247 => 1.5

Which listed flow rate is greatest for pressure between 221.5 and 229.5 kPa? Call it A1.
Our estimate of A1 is 1.34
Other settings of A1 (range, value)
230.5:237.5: 1.48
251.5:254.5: 1.32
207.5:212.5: 1.13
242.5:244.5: 1.68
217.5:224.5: 1.05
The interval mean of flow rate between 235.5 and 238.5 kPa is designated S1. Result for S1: 1.44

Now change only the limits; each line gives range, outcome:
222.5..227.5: 1.04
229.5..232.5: 1.33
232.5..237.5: 1.44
